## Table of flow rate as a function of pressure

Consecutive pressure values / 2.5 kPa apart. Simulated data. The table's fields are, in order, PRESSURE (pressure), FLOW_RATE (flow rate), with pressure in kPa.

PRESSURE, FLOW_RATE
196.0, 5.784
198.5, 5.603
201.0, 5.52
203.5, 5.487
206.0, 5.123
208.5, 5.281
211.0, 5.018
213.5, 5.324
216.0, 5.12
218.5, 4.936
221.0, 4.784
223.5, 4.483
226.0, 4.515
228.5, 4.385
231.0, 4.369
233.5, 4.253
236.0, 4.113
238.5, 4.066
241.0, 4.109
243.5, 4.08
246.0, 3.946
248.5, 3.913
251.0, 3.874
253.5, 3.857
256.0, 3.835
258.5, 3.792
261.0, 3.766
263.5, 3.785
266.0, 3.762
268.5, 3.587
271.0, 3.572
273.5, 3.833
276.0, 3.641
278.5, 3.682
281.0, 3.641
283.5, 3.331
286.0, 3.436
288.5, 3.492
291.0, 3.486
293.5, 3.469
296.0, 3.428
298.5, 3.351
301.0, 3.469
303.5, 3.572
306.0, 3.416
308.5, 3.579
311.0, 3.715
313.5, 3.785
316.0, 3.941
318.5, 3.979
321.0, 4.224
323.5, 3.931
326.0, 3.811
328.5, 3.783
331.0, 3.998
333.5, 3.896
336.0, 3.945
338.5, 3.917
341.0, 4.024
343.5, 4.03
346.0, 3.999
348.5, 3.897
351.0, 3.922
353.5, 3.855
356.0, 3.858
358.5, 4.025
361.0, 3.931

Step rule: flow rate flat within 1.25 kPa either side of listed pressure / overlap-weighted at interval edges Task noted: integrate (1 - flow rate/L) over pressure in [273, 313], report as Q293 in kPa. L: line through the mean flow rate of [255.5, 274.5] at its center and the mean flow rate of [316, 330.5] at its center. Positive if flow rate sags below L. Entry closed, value 3.2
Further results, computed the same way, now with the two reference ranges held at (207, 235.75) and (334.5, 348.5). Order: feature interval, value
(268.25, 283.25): 2.6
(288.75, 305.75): 3.2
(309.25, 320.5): 0.8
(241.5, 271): 4.5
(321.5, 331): 0.4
